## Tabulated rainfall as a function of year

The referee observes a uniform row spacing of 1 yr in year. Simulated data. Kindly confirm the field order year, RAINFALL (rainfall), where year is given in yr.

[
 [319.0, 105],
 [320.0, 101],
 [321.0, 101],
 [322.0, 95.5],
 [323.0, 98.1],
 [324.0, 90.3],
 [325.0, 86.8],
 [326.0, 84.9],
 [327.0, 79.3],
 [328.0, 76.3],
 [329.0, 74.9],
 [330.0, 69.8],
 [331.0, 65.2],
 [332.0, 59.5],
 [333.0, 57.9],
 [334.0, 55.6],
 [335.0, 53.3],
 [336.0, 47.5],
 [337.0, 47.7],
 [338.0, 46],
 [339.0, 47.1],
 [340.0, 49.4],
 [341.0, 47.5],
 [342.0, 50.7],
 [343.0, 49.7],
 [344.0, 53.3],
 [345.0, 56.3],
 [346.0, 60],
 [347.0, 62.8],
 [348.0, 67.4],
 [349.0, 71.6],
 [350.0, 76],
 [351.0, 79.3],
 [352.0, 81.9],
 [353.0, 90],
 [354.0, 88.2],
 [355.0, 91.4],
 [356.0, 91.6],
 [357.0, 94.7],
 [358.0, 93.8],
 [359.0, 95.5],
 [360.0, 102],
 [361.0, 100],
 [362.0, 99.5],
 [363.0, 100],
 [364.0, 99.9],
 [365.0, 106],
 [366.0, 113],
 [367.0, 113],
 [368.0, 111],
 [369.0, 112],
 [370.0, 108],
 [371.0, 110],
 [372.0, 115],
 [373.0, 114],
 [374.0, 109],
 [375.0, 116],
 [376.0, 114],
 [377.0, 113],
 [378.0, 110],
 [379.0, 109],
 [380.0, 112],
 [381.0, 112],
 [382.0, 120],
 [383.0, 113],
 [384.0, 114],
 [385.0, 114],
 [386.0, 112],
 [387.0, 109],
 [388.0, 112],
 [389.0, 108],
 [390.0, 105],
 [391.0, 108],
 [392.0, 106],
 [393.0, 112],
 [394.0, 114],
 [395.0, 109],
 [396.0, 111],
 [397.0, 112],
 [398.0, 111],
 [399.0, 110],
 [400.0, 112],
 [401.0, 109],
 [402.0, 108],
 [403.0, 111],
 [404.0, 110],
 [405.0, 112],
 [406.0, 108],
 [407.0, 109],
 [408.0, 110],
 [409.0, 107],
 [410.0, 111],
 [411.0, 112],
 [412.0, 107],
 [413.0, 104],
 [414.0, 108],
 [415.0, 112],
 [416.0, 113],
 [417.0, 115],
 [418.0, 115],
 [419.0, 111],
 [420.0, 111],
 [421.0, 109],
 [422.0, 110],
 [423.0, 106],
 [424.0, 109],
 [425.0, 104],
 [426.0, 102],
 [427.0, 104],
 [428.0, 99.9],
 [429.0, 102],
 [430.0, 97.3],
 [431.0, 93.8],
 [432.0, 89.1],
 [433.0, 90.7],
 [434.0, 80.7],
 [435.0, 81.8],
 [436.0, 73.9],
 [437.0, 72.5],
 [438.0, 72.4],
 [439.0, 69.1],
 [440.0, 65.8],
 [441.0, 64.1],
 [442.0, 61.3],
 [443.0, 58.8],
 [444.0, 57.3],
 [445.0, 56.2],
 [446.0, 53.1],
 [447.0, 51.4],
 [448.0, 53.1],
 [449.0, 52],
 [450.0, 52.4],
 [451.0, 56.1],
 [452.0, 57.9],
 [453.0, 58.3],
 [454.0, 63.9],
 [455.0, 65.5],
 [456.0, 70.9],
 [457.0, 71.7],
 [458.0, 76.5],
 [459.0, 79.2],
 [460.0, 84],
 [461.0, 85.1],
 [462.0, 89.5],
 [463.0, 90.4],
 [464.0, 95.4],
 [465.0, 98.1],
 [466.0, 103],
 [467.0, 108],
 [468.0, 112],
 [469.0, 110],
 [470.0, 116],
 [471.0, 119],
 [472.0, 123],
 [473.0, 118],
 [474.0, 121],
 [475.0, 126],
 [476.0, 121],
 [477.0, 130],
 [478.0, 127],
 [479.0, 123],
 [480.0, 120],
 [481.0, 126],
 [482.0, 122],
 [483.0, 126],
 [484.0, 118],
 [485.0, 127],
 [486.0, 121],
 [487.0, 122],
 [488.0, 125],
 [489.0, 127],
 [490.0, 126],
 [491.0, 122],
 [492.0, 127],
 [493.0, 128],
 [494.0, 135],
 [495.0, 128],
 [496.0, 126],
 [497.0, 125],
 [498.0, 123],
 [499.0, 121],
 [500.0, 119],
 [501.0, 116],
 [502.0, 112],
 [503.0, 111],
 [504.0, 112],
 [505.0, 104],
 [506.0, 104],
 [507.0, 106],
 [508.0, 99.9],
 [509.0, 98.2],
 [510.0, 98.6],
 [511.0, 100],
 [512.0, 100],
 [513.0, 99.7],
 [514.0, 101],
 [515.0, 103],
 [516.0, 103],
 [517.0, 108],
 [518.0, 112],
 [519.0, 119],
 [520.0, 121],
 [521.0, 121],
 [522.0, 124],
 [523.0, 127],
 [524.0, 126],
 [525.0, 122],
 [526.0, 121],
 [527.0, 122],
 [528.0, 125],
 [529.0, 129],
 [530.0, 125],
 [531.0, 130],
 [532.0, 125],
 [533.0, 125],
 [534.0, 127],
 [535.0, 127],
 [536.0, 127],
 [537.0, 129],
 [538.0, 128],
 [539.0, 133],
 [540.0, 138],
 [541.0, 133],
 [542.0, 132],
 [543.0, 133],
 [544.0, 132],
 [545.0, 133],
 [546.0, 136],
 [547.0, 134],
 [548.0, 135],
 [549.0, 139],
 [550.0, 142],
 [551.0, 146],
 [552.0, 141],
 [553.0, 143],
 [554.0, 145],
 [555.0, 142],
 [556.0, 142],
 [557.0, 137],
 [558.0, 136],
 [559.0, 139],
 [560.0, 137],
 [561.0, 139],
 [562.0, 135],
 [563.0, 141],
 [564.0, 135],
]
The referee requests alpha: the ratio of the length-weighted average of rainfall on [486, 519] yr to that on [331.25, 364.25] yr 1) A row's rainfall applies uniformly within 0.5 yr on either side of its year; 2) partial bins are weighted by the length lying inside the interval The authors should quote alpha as 1.60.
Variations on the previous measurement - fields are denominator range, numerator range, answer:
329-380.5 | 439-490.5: 1.11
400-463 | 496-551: 1.37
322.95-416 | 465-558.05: 1.30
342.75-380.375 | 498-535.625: 1.21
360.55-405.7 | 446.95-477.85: 0.82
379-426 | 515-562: 1.18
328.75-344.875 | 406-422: 2.02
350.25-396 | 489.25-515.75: 1.07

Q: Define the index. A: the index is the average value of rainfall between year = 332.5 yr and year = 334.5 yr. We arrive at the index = 56.8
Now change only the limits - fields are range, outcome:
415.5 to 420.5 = 113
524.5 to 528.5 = 122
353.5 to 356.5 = 90.4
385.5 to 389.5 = 110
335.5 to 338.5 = 47.1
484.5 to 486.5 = 124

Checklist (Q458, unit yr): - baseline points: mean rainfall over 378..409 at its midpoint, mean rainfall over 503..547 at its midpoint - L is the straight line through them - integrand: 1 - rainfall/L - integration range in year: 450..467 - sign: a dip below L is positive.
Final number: 5.46 yr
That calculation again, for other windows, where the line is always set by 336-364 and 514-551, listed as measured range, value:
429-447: 4.7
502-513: 1.4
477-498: -2.2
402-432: -4.7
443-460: 6.8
